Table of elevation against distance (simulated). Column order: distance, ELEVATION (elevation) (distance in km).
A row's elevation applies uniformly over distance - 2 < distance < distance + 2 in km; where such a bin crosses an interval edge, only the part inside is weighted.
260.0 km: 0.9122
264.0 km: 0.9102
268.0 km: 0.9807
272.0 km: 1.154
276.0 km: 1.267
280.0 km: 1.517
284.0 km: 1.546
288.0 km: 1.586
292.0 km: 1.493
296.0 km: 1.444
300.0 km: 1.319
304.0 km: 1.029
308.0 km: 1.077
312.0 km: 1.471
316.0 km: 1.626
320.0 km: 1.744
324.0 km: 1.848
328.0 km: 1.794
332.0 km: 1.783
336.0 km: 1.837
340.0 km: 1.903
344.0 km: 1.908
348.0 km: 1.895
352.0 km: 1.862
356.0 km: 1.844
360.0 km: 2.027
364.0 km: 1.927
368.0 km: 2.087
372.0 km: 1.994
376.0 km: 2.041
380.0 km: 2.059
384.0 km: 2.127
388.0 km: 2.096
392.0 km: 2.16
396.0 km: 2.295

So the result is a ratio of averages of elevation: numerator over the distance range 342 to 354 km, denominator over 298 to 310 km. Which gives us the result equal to 1.7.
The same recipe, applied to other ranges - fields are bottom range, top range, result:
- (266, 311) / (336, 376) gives 1.48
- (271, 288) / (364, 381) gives 1.44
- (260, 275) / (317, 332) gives 1.75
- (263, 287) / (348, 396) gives 1.61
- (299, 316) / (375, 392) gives 1.65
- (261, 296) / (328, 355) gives 1.43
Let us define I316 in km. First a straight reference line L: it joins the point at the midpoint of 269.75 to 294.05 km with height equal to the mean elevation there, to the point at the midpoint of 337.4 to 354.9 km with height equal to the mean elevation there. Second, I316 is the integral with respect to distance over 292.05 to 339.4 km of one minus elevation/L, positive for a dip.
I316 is 3.50 km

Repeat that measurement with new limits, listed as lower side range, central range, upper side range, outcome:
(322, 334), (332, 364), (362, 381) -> 0.2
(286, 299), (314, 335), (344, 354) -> -0.6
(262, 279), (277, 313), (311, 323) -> -0.4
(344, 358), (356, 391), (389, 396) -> 0.1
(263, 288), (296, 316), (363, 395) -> 2.9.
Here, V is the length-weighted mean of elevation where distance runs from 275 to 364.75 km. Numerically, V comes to 1.64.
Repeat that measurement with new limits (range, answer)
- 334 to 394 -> 1.98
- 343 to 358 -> 1.88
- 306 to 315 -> 1.31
